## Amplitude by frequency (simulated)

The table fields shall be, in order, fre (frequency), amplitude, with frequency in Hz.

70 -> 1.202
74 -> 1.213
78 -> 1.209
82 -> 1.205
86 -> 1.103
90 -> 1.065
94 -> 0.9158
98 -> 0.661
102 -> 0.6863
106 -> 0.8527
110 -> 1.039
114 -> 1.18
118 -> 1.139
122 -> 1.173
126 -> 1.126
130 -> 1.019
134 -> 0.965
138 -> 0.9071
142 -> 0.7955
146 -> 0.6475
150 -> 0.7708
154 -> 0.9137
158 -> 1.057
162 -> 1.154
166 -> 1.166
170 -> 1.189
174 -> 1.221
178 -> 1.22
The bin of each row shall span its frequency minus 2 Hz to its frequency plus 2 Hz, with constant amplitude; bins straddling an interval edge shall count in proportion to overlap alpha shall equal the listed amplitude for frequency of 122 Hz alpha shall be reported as 1.173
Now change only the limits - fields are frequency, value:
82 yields 1.205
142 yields 0.7955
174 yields 1.221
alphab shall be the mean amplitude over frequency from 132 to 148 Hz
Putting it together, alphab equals 0.829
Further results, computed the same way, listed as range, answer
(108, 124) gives 1.13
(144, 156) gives 0.777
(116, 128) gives 1.15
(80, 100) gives 0.99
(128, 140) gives 0.964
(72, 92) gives 1.16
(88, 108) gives 0.836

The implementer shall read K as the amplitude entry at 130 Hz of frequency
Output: 1.019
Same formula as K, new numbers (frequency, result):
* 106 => 0.8527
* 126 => 1.126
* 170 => 1.189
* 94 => 0.9158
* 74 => 1.213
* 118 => 1.139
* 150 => 0.7708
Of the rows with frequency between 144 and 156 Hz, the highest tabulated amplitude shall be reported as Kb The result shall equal 0.9137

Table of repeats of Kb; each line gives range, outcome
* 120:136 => 1.173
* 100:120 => 1.18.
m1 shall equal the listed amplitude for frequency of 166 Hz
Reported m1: 1.166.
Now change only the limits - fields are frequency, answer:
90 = 1.065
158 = 1.057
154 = 0.9137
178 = 1.22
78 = 1.209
